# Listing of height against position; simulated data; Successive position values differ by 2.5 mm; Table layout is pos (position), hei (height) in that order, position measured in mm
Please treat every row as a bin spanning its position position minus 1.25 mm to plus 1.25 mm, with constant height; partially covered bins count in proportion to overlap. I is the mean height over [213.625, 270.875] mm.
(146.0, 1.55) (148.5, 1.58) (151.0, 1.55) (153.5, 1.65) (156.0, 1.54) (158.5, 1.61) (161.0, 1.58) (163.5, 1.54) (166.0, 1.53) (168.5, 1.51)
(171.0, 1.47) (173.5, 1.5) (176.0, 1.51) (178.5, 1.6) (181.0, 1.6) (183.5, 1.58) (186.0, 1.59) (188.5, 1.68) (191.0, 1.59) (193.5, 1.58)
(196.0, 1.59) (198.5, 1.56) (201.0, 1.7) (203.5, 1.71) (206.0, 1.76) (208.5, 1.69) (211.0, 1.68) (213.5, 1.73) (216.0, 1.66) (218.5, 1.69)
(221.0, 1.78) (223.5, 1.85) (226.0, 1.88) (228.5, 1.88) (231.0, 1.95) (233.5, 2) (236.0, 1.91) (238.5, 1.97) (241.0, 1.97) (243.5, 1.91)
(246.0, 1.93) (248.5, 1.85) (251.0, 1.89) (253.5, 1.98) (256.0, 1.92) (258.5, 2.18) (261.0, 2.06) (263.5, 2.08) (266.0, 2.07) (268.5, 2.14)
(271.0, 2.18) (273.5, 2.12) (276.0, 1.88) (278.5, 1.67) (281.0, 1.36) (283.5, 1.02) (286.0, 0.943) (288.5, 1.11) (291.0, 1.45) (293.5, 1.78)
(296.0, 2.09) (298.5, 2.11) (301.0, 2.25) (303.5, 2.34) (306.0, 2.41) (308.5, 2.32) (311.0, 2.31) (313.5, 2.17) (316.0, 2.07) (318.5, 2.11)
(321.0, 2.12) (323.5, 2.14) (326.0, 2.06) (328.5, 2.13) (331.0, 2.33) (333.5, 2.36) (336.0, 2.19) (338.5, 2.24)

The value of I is 1.93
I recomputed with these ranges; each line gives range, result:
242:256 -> 1.91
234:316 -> 1.92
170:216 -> 1.62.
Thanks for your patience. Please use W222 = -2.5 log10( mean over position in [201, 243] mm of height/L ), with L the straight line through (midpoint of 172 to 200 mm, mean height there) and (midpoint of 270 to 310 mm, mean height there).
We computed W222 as -0.10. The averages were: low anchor 1.58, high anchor 1.82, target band 1.82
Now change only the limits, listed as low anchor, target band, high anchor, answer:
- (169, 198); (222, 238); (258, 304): -0.13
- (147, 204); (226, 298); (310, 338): 0.05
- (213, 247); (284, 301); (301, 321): 0.32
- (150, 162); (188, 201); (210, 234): 0.07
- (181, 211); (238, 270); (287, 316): -0.08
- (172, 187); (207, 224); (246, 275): 0.03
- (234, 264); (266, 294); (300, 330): 0.27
